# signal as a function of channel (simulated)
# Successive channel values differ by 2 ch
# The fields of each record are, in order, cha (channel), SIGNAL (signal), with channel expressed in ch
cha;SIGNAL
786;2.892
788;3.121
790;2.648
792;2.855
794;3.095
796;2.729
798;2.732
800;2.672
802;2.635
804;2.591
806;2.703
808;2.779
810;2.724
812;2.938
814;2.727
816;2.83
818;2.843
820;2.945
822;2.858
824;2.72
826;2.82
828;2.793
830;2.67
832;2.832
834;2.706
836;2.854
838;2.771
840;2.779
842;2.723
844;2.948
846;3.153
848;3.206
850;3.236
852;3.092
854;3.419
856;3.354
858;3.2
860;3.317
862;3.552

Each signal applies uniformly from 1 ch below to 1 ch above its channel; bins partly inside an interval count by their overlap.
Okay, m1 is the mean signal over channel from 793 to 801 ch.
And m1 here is 2.81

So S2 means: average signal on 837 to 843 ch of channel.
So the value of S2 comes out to 2.76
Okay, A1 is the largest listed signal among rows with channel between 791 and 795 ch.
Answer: 3.095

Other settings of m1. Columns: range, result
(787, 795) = 2.93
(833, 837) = 2.78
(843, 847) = 3.05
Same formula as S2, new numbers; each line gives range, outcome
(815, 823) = 2.87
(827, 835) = 2.75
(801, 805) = 2.61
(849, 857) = 3.28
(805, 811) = 2.74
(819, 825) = 2.84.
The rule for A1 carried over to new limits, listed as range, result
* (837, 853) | 3.236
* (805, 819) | 2.938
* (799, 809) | 2.779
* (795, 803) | 2.732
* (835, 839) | 2.854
